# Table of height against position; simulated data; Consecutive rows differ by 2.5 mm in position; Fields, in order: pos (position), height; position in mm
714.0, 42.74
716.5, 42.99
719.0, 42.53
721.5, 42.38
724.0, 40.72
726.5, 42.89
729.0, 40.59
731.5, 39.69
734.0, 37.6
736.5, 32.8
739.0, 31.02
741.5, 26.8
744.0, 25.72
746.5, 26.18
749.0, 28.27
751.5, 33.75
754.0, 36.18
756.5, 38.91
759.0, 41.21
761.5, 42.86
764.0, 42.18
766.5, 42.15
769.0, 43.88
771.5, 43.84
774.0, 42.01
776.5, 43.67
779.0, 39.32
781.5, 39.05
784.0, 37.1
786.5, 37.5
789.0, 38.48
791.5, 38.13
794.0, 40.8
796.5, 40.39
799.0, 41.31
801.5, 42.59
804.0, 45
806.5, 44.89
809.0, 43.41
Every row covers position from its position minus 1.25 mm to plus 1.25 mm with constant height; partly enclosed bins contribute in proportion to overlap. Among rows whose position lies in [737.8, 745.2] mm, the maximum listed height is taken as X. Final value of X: 31.02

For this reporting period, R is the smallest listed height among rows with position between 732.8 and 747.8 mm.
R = 25.72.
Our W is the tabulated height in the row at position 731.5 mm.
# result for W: 39.69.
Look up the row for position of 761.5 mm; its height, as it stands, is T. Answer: 42.86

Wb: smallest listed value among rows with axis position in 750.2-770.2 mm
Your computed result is 33.75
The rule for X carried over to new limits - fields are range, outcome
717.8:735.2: 42.89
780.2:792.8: 39.05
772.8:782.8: 43.67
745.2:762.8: 42.86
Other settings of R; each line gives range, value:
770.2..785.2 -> 37.1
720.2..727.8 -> 40.72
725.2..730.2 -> 40.59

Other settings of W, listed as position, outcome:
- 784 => 37.1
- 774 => 42.01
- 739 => 31.02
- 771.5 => 43.84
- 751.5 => 33.75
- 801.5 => 42.59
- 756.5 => 38.91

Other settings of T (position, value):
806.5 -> 44.89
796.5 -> 40.39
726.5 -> 42.89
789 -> 38.48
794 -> 40.8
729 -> 40.59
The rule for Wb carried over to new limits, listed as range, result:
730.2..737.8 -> 32.8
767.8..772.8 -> 43.84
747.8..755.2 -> 28.27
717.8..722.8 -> 42.38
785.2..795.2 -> 37.5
